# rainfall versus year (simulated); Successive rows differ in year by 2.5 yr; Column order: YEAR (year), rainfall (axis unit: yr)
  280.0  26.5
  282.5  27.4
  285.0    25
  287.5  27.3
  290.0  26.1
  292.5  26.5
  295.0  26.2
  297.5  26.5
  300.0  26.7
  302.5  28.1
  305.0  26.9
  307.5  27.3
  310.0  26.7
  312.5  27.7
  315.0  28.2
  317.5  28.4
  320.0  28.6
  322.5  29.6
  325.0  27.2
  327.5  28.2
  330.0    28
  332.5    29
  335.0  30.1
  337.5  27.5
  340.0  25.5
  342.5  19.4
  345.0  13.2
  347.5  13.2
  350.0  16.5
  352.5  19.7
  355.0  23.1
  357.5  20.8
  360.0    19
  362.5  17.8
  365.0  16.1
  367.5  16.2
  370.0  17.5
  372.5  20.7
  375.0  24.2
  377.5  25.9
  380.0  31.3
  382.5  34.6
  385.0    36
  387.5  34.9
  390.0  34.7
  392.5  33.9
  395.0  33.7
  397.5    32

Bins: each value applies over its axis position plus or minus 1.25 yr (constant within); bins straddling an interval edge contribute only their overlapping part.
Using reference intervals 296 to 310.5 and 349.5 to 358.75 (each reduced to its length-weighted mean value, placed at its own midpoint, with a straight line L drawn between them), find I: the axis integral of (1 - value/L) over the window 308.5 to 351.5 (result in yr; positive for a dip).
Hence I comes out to -2.6 yr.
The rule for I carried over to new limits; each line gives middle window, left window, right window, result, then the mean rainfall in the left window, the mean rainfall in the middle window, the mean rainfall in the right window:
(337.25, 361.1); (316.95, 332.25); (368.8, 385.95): 7.1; 28.4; 19.5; 27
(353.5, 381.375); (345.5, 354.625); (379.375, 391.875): 4.4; 16.8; 21.2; 34.4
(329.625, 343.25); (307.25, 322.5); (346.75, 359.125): -2.3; 28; 26.8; 18.9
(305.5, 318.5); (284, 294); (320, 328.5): 0.0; 26.3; 27.6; 28.4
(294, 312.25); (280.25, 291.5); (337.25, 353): -2.1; 26.5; 27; 18.7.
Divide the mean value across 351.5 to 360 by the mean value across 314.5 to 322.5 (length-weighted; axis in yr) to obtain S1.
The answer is 0.7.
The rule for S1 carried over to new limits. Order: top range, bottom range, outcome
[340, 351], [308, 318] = 0.60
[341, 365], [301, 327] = 0.65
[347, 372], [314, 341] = 0.65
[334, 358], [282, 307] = 0.78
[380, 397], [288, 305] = 1.28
